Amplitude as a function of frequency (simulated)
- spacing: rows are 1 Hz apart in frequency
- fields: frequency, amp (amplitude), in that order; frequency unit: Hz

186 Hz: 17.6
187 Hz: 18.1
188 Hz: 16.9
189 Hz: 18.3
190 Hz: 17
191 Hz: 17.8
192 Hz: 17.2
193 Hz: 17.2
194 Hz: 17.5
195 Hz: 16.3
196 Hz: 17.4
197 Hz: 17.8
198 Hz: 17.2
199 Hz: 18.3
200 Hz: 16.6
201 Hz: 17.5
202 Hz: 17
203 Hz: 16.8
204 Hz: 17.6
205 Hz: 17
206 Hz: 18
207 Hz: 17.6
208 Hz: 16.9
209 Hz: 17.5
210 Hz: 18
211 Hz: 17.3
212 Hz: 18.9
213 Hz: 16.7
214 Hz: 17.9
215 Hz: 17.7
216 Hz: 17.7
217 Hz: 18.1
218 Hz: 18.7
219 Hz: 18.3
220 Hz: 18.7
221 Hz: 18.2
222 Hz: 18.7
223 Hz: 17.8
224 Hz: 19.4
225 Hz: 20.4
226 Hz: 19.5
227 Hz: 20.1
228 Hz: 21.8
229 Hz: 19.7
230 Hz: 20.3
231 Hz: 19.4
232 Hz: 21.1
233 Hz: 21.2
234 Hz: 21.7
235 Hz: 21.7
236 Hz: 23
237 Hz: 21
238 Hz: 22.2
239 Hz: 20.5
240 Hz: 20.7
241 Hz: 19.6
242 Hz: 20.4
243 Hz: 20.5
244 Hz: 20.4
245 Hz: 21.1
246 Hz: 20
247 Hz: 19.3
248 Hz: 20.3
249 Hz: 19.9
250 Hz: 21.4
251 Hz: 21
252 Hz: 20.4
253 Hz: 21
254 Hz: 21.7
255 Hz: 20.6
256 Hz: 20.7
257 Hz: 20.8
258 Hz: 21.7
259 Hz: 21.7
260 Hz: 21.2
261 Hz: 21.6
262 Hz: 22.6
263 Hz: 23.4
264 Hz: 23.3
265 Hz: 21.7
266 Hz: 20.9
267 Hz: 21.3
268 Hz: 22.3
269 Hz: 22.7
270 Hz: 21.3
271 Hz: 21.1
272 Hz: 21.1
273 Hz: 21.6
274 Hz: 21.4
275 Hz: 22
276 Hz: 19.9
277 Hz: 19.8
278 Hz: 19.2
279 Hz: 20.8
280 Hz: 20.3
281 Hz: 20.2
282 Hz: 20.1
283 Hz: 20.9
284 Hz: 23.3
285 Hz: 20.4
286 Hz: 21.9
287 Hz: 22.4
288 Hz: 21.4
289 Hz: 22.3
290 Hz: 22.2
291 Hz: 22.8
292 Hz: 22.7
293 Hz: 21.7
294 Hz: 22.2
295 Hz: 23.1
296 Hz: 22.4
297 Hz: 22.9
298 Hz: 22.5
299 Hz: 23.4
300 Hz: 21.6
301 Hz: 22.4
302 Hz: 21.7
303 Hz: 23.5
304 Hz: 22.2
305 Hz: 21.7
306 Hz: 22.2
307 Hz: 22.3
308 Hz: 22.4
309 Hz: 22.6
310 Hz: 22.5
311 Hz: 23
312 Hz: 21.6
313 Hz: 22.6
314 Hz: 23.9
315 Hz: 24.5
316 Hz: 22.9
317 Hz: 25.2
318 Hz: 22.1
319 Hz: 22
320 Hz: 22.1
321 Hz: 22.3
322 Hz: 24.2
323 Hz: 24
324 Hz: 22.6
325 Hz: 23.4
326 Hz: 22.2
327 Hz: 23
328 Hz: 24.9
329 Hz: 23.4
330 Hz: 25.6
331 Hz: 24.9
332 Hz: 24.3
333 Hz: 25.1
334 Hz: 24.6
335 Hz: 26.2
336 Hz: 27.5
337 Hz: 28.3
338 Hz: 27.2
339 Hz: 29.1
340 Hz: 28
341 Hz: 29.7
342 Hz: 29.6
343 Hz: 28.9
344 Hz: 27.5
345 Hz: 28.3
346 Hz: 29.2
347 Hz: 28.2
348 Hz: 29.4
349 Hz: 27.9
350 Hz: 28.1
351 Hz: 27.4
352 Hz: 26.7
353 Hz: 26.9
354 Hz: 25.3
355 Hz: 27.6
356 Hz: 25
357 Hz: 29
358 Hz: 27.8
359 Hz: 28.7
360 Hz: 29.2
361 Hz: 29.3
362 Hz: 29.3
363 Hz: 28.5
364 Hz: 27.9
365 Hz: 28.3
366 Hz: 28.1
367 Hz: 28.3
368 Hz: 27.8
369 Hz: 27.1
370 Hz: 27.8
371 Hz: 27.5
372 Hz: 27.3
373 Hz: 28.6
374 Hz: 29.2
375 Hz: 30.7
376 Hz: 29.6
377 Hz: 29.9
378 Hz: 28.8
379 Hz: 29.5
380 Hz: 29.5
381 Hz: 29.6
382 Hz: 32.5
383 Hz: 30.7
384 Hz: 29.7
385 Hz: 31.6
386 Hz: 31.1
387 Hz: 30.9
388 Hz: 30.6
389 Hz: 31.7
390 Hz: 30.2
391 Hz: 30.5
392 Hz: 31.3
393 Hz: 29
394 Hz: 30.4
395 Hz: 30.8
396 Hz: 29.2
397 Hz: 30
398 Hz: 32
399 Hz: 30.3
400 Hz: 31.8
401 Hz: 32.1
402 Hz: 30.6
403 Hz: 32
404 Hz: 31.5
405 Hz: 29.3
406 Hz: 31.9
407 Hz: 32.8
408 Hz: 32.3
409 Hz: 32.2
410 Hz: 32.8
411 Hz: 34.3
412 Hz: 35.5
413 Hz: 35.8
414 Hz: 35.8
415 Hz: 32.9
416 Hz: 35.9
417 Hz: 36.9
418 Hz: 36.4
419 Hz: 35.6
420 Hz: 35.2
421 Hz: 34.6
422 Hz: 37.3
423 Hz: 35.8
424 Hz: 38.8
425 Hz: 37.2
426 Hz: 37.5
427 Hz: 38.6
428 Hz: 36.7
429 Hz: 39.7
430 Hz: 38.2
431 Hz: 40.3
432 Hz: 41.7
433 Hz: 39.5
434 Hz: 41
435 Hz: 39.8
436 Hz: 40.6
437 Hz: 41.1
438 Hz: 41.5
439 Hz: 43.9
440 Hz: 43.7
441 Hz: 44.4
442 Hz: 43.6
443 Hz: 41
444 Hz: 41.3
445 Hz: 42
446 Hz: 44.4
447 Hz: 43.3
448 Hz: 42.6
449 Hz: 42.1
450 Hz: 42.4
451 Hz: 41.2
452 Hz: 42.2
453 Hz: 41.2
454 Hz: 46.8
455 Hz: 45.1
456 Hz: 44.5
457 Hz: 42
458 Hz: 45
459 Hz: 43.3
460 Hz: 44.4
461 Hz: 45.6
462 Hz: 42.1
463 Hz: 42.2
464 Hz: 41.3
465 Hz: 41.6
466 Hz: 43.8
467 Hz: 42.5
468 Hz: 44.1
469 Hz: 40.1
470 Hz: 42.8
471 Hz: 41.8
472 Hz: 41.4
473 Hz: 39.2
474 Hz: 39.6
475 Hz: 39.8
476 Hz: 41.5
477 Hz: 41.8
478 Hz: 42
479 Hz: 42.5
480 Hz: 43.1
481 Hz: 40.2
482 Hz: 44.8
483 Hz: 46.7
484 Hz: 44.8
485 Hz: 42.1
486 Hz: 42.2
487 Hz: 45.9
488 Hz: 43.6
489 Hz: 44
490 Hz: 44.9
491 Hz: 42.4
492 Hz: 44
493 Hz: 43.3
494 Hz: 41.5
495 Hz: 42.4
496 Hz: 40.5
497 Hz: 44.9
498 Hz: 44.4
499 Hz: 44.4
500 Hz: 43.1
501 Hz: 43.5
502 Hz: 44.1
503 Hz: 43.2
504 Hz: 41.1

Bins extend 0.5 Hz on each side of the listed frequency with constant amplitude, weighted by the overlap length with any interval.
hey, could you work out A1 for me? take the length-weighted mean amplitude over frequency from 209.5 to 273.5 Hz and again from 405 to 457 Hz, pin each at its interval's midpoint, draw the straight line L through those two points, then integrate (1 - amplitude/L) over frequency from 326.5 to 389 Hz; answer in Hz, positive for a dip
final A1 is 7.2 Hz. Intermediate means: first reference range 20.4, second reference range 39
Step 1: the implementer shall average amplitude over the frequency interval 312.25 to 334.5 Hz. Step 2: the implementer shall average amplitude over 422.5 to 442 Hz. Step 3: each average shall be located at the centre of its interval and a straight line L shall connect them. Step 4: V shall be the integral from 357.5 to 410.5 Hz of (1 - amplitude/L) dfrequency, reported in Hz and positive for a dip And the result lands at 4.4 Hz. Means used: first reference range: 23.6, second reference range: 40.1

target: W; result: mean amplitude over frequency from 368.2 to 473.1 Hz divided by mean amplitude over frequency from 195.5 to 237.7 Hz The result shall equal 1.95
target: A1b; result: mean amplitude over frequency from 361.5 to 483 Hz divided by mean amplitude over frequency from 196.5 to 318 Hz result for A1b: 1.76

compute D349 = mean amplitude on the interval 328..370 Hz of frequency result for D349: 27.5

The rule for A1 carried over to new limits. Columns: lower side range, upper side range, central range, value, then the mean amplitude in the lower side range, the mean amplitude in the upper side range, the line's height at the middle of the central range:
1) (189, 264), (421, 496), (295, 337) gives 7.1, 19.4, 41.9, 28.1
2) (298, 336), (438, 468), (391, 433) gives 3.3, 23.3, 43.1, 37.1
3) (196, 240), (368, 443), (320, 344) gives 2.1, 18.9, 33.9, 28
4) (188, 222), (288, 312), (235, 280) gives -1.9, 17.6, 22.4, 20.3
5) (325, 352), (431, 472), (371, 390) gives 1.5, 26.8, 42.5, 32.7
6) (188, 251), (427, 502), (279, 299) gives 2.9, 18.9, 42.5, 25.6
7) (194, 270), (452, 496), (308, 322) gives 2.4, 19.7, 42.8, 27.7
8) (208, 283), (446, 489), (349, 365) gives 1.9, 20.3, 42.8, 31.6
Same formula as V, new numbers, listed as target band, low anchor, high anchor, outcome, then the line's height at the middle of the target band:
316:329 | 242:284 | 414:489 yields 2.0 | 27.4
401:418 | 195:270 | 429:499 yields 1.8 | 37.2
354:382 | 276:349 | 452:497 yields 1.6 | 30.3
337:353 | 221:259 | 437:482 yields 1.4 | 31.1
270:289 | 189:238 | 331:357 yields 1.7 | 23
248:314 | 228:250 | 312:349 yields 3.3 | 22.9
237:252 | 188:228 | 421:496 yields 0.6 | 21.4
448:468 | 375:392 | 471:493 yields -1.7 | 39.7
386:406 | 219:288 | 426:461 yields 3.2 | 36.7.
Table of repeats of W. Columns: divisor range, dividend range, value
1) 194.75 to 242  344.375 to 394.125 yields 1.53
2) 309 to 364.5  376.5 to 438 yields 1.31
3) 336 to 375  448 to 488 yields 1.52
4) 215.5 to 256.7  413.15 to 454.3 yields 1.97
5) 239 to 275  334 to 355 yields 1.32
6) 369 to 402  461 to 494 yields 1.42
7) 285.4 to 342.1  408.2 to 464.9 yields 1.69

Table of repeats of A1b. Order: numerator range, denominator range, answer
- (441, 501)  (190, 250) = 2.26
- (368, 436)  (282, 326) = 1.46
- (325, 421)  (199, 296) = 1.45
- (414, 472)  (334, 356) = 1.47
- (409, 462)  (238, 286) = 1.90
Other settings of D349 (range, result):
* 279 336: 22.8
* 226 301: 21.3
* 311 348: 25.3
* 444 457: 43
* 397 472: 38.9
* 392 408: 31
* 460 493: 42.7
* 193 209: 17.3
